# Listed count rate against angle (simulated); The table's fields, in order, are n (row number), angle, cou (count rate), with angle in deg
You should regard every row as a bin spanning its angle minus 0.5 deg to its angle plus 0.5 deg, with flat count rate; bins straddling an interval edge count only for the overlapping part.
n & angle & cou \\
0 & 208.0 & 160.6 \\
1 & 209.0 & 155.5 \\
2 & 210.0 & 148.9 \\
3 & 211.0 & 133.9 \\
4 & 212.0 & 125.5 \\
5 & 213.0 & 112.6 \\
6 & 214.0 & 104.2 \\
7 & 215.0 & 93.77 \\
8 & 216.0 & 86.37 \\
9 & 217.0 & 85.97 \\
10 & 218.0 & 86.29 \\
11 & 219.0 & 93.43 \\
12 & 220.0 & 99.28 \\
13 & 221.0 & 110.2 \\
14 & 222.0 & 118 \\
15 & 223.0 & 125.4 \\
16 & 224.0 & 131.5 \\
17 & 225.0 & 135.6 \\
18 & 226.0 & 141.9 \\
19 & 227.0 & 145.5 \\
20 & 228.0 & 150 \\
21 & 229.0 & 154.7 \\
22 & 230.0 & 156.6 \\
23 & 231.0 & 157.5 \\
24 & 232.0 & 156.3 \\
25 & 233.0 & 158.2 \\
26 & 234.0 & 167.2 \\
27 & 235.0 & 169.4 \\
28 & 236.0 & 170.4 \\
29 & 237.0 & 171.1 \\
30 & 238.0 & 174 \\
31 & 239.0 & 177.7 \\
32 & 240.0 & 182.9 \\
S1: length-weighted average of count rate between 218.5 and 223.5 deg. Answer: 109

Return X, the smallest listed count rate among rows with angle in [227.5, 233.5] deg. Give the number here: 150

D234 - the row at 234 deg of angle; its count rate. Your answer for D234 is 167.2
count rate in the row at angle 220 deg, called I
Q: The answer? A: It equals 99.28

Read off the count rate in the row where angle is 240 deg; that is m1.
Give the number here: 182.9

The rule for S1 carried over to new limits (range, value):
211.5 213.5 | 119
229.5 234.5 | 159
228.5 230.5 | 156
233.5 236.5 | 169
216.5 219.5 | 88.6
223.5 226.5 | 136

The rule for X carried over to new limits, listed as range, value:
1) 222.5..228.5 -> 125.4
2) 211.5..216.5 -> 86.37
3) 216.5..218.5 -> 85.97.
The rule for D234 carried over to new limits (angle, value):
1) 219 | 93.43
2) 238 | 174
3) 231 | 157.5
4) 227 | 145.5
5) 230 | 156.6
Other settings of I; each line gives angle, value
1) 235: 169.4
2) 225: 135.6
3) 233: 158.2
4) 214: 104.2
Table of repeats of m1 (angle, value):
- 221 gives 110.2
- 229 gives 154.7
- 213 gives 112.6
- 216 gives 86.37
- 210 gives 148.9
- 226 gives 141.9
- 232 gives 156.3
